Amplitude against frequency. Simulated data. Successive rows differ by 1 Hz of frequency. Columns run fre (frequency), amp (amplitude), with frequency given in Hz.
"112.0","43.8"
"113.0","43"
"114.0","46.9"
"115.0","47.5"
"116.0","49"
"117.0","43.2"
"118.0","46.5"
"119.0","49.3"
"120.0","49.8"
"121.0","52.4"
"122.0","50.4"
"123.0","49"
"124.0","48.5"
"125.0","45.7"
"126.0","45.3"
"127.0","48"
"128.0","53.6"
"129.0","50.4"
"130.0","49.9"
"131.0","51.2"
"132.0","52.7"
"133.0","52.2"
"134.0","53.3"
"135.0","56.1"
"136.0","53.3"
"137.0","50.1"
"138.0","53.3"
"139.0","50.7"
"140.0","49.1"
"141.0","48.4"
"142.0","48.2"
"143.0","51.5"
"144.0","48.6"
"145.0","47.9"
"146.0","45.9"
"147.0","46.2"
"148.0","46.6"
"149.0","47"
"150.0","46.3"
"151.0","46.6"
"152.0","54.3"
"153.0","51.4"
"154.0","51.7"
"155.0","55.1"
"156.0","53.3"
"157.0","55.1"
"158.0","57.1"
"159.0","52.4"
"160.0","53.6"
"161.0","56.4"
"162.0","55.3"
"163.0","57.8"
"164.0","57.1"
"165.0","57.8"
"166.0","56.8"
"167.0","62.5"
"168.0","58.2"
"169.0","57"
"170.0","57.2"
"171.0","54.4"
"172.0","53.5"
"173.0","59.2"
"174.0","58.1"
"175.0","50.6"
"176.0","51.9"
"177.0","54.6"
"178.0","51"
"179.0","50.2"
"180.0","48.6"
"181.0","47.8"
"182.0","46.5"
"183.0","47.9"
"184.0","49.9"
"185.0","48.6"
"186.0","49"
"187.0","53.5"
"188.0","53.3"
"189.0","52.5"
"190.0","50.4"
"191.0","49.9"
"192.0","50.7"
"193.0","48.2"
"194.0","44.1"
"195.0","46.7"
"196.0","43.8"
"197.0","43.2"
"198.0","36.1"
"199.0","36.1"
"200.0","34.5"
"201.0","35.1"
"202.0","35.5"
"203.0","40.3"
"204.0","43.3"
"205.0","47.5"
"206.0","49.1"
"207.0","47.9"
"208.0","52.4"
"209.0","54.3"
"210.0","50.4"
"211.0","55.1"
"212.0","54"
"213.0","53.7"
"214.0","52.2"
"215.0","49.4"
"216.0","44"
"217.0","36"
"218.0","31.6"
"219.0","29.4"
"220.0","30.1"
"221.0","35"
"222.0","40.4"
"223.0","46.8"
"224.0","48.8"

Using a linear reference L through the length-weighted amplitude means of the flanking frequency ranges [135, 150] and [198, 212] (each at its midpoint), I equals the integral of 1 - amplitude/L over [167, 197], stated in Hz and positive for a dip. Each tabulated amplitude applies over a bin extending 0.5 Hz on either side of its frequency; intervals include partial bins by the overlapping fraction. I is -3.2 Hz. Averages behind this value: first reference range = 49.2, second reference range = 44.8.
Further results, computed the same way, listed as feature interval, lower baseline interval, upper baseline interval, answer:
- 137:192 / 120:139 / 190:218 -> -4.4 Hz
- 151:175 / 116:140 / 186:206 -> -4.2 Hz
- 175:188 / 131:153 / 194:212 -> -1.0 Hz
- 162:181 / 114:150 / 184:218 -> -2.9 Hz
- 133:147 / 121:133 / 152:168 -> 0.4 Hz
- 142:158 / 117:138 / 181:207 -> -0.4 Hz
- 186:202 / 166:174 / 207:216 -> 2.7 Hz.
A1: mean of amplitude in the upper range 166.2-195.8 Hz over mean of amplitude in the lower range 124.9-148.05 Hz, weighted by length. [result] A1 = 1.04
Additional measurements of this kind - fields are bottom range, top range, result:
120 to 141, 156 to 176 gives 1.11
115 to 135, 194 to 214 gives 0.91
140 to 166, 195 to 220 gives 0.85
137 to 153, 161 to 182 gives 1.12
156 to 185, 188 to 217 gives 0.86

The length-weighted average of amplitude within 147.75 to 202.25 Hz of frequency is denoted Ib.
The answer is 50.7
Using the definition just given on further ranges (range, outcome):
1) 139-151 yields 47.9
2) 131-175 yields 53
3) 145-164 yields 51.8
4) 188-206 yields 43.8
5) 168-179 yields 54.7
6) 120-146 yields 50.3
